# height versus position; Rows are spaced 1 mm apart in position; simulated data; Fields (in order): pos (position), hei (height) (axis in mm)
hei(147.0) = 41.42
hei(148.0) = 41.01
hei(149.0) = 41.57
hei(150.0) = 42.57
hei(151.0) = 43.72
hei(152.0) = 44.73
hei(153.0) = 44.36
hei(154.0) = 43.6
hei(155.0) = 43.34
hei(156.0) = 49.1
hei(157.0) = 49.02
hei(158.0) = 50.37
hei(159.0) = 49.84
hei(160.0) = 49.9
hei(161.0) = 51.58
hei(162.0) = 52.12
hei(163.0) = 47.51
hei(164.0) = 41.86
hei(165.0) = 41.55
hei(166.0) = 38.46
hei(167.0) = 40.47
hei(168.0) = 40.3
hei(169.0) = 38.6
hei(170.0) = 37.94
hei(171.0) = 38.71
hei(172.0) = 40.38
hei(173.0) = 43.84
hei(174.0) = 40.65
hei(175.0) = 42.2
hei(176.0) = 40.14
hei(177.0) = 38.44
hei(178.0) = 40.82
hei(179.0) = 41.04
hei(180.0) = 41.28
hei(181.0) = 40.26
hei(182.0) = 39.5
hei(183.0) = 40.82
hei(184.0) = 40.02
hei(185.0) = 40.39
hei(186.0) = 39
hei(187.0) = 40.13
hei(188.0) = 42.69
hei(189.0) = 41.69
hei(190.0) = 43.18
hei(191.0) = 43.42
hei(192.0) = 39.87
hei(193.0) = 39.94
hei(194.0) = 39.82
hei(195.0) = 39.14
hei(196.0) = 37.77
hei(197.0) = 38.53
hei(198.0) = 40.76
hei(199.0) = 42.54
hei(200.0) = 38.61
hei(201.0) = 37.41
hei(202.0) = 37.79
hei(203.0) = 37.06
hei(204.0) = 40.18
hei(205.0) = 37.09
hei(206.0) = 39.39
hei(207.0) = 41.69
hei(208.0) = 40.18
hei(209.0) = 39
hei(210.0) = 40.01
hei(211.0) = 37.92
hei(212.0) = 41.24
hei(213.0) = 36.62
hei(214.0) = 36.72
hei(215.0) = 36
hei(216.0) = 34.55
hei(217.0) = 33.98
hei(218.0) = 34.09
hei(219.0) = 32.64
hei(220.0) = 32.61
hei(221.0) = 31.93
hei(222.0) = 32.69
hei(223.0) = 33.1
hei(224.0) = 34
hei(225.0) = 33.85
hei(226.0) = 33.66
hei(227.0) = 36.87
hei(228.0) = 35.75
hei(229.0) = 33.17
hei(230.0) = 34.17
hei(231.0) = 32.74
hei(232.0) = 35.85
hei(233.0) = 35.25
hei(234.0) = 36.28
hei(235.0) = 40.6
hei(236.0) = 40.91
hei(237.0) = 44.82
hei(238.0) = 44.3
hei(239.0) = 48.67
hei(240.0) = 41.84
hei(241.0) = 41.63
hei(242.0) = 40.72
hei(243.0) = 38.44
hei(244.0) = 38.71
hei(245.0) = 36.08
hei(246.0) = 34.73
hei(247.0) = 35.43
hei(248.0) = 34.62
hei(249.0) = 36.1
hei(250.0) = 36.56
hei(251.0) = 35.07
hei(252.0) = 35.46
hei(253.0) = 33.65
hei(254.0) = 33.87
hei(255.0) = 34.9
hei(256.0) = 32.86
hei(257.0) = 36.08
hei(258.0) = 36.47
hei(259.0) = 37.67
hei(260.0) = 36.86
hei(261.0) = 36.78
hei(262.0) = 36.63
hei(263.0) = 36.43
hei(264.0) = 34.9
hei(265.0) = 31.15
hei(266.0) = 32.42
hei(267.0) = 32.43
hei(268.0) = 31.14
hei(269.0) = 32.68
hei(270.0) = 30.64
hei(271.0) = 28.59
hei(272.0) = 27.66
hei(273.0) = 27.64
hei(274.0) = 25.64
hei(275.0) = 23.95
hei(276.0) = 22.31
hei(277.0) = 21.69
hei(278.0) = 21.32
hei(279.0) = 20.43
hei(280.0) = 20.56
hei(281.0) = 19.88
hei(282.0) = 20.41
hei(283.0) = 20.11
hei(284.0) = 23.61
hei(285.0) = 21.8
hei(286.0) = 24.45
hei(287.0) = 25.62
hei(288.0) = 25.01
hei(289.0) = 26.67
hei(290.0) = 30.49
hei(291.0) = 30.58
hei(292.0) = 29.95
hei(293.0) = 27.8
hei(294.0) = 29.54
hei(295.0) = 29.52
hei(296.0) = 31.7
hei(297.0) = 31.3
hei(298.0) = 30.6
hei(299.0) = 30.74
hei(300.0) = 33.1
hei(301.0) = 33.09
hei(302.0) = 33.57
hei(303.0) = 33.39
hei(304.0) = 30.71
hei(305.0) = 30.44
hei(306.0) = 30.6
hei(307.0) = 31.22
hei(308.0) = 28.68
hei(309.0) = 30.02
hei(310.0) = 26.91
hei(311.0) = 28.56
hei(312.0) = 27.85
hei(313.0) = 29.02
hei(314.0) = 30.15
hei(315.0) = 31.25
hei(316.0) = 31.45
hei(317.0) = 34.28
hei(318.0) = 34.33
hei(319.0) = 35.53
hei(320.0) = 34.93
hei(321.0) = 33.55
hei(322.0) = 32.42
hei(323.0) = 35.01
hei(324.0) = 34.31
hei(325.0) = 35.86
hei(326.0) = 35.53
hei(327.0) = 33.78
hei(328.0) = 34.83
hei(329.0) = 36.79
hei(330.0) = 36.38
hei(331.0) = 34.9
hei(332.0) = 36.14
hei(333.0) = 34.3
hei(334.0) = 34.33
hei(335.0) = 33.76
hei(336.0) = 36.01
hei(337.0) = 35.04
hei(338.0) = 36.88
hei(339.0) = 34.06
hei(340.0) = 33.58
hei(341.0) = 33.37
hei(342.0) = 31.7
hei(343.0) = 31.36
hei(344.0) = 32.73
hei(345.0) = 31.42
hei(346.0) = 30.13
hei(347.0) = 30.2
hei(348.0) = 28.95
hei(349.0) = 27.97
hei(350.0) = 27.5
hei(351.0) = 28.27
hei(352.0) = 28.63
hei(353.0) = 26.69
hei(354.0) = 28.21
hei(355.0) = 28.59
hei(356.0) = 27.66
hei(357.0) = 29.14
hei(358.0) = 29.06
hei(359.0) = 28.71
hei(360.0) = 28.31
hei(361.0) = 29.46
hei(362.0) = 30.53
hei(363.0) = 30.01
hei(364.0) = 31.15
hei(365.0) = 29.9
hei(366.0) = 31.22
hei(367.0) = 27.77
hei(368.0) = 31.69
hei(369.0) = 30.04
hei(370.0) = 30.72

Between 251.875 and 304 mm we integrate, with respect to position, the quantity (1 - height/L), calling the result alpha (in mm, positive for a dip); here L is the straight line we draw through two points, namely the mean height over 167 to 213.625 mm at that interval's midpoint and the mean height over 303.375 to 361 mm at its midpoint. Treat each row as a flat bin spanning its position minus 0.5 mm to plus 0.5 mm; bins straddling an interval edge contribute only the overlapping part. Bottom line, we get 8.1 mm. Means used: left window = 40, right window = 31.8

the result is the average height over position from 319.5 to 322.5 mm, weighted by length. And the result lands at 33.6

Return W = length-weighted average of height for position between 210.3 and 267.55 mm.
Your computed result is 36.2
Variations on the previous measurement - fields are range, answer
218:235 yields 34.2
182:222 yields 38.6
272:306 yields 27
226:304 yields 32.3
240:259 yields 36.4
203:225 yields 36.4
